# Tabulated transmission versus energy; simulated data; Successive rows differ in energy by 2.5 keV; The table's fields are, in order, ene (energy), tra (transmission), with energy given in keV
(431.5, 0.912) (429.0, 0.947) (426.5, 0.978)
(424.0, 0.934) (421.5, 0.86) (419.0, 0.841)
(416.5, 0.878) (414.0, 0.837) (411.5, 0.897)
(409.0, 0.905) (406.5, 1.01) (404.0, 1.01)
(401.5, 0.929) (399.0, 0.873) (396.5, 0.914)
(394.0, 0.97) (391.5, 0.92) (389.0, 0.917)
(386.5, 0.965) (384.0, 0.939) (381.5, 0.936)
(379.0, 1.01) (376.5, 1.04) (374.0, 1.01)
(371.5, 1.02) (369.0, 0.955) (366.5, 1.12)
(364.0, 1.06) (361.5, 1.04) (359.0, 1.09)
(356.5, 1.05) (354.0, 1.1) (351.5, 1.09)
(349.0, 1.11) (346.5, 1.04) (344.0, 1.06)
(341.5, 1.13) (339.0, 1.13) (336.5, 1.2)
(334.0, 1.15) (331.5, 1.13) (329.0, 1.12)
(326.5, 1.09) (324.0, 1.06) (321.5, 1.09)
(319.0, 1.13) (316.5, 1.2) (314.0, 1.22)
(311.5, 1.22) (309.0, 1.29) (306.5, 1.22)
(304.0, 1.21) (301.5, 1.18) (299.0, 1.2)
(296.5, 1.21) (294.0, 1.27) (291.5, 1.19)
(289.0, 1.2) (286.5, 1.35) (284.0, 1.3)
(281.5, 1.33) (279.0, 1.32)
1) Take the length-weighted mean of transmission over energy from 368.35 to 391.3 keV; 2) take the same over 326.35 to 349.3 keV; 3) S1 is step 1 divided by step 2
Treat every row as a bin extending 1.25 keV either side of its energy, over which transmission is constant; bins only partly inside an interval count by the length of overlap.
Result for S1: 0.9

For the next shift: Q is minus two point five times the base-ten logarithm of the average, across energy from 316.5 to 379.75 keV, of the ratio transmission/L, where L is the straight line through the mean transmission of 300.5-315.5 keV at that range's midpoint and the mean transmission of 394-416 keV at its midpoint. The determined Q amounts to 0.01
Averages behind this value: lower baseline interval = 1.22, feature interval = 1.08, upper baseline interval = 0.923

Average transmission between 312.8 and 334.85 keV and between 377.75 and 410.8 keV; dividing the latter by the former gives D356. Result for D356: 0.84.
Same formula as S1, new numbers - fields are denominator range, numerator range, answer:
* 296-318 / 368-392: 0.80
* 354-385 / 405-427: 0.88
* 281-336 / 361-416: 0.81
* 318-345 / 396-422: 0.81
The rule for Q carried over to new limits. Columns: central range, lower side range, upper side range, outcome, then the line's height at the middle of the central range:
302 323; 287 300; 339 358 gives -0.02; 1.18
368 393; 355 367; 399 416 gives 0.04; 1.01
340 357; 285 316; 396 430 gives 0.01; 1.1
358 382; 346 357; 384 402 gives -0.02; 1.01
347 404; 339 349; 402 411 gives 0.02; 1.03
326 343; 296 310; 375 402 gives -0.02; 1.12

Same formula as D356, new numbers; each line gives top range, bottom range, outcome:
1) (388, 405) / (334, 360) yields 0.85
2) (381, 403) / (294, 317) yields 0.76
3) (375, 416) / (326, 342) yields 0.83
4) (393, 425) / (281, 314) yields 0.73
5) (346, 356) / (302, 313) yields 0.88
